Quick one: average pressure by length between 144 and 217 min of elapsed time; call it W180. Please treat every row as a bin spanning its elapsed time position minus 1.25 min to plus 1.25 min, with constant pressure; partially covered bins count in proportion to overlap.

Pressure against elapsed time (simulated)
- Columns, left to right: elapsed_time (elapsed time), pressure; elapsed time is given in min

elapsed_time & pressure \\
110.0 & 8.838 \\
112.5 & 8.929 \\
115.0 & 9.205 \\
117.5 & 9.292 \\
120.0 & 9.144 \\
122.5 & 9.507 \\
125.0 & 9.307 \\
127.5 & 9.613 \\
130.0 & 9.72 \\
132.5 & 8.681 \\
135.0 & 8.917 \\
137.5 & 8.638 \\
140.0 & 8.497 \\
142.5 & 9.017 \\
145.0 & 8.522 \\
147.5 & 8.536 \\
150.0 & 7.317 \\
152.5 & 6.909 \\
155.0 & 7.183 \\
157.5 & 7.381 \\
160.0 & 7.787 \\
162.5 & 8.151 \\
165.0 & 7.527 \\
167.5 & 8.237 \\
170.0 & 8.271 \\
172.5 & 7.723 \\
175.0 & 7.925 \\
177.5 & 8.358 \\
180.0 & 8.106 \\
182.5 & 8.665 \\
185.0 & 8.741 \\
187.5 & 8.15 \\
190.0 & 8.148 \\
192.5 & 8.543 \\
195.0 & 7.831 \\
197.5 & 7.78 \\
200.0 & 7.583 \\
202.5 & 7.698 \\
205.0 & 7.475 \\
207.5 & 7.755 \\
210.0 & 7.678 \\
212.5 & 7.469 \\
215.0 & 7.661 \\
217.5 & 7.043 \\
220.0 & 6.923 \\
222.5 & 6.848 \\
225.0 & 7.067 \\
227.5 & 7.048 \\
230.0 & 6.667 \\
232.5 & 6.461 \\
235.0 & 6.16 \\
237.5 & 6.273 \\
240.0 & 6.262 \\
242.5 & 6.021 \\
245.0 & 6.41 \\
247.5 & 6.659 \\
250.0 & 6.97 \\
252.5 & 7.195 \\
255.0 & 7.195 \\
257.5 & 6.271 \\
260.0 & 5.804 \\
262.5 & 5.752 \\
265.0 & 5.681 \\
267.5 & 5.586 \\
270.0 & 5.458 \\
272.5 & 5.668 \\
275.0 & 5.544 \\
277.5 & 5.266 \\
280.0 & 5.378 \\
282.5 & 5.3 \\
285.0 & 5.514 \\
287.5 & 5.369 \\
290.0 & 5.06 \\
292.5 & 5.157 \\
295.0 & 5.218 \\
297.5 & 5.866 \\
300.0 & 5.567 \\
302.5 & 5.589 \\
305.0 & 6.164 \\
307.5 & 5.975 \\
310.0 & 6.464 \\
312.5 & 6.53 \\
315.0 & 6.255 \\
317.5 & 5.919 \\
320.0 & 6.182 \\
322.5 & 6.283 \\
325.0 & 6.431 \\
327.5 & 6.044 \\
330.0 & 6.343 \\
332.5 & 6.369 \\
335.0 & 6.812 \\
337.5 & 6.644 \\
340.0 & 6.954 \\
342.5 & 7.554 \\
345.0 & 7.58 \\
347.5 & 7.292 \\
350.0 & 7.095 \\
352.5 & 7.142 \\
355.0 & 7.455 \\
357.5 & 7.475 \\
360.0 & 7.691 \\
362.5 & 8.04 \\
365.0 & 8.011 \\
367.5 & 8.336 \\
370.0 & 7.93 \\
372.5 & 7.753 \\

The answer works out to 7.89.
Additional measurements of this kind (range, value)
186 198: 8.12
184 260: 7.17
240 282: 6.05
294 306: 5.68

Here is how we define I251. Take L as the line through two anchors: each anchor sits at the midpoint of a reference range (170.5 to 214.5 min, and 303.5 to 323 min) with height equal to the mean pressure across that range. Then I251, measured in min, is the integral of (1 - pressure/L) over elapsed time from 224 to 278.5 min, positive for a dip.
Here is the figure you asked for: 6.7 min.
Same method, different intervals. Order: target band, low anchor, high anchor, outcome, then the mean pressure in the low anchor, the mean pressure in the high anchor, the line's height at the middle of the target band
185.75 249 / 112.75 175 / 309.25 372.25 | 5.8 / 8.46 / 7.01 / 7.92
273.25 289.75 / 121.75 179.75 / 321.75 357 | 4.4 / 8.32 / 6.88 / 7.32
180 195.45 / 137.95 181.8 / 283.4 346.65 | -1.4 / 7.99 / 6.16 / 7.66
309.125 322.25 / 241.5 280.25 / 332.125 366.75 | 1.1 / 6.07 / 7.33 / 6.85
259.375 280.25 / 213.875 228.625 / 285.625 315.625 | 2.3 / 7.09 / 5.75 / 6.27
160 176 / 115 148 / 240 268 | 0.5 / 9.05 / 6.34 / 8.24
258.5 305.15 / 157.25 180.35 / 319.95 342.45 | 9.7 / 7.96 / 6.52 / 6.96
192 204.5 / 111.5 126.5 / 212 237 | -0.6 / 9.24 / 6.9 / 7.48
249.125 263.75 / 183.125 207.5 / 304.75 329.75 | 1.2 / 8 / 6.23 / 7.11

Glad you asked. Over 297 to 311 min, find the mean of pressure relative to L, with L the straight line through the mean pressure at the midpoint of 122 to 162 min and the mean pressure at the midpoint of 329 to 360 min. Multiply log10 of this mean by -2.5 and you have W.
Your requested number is 0.23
